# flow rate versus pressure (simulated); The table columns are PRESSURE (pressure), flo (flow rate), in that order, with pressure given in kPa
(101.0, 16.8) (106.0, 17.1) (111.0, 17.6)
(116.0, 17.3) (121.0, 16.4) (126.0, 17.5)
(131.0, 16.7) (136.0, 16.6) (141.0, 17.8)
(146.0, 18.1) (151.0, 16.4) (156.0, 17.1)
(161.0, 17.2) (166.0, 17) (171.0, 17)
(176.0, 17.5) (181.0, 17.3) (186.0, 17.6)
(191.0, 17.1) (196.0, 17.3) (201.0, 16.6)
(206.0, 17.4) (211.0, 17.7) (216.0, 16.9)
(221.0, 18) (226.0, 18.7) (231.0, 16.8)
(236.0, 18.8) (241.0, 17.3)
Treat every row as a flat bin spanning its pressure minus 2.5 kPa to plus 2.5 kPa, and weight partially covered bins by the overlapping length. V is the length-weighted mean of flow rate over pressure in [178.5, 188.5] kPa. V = 17.4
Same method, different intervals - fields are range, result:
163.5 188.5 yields 17.3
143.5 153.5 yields 17.2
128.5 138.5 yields 16.6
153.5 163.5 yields 17.1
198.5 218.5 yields 17.1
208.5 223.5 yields 17.5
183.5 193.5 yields 17.4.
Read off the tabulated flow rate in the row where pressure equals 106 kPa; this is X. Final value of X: 17.1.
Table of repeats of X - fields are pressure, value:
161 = 17.2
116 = 17.3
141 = 17.8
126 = 17.5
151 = 16.4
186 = 17.6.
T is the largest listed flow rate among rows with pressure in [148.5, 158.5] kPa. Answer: 17.1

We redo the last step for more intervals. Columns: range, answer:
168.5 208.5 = 17.6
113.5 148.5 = 18.1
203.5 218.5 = 17.7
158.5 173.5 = 17.2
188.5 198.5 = 17.3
